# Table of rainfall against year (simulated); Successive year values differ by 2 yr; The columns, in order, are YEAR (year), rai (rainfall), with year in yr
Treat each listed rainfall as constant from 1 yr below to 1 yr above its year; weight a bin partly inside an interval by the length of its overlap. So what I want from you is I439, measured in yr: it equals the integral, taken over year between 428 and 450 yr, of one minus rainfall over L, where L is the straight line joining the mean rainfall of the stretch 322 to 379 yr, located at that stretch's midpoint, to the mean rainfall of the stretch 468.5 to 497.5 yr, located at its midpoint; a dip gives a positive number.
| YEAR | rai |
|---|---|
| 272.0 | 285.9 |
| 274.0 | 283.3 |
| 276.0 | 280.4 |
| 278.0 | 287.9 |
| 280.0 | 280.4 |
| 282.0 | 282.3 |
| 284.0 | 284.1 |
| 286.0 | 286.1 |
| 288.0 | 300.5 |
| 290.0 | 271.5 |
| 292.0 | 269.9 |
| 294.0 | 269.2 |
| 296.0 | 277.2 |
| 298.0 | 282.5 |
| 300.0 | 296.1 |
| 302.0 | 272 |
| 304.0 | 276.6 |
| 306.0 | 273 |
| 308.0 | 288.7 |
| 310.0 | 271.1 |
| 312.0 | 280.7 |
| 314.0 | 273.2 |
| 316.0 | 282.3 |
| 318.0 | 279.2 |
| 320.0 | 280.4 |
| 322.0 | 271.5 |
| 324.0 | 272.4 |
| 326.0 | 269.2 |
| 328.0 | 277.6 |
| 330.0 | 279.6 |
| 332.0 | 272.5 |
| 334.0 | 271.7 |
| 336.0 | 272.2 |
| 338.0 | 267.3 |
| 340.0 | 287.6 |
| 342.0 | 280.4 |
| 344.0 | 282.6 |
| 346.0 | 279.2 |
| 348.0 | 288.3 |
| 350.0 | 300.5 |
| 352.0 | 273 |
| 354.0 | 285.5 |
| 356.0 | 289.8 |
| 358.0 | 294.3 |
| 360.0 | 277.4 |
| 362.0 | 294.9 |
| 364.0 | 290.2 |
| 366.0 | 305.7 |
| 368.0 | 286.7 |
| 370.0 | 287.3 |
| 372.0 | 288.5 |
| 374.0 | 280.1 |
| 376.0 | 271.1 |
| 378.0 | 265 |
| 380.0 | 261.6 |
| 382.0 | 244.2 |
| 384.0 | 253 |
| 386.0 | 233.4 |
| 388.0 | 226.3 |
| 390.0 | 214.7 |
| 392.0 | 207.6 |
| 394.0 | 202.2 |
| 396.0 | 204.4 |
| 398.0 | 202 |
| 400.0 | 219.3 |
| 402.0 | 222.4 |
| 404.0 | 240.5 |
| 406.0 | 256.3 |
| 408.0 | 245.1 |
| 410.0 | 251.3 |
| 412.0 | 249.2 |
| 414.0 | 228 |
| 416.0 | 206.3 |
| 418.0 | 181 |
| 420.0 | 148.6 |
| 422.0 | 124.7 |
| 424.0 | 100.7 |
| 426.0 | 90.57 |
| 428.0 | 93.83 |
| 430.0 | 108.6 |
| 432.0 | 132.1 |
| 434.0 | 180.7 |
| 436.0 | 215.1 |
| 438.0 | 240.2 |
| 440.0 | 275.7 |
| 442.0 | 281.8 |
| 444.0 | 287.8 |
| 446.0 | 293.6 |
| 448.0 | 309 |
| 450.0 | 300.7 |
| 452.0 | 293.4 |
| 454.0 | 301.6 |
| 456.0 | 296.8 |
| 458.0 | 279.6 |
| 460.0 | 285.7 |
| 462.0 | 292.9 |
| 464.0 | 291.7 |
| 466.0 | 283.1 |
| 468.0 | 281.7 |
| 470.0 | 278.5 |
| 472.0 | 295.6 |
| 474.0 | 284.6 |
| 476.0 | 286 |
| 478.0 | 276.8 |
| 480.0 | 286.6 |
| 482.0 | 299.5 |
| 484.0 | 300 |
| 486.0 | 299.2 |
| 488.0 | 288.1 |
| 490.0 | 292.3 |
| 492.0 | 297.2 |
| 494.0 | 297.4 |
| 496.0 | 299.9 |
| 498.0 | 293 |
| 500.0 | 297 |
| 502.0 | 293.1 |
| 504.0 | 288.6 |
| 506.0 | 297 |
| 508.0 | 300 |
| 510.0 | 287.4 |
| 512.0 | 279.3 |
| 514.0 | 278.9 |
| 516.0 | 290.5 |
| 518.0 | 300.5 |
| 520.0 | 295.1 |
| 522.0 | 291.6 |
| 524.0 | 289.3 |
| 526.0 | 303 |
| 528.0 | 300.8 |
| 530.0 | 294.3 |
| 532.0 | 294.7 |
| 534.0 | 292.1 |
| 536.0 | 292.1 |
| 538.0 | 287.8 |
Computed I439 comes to 4.5 yr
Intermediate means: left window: 282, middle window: 229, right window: 291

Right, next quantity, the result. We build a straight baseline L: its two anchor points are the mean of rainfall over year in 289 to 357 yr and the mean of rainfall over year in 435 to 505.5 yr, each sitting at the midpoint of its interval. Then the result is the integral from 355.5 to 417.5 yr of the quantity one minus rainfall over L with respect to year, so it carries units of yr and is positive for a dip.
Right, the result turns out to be 6.9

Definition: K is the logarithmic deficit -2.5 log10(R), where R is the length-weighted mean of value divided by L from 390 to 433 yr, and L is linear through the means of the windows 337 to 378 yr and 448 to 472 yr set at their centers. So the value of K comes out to 0.47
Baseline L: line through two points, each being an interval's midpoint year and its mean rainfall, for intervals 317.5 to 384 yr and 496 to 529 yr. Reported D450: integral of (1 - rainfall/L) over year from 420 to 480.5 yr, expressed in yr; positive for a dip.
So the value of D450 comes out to 9.5 yr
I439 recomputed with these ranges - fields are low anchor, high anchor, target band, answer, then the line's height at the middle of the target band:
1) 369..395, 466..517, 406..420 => 2.0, 261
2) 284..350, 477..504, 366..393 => 2.5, 284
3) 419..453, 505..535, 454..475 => -4.8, 235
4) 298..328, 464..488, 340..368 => -0.7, 280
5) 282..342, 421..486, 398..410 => 1.1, 259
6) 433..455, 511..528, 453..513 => -2.0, 282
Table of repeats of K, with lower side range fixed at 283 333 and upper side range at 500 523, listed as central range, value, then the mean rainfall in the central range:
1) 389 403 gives 0.326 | 210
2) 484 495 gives -0.020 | 295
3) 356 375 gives -0.029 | 289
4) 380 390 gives 0.184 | 239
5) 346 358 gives -0.024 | 287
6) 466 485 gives 0.006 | 287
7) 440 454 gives -0.024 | 294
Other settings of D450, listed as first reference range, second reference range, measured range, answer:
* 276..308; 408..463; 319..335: -0.44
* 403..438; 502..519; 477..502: -2.75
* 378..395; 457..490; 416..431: 7.55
